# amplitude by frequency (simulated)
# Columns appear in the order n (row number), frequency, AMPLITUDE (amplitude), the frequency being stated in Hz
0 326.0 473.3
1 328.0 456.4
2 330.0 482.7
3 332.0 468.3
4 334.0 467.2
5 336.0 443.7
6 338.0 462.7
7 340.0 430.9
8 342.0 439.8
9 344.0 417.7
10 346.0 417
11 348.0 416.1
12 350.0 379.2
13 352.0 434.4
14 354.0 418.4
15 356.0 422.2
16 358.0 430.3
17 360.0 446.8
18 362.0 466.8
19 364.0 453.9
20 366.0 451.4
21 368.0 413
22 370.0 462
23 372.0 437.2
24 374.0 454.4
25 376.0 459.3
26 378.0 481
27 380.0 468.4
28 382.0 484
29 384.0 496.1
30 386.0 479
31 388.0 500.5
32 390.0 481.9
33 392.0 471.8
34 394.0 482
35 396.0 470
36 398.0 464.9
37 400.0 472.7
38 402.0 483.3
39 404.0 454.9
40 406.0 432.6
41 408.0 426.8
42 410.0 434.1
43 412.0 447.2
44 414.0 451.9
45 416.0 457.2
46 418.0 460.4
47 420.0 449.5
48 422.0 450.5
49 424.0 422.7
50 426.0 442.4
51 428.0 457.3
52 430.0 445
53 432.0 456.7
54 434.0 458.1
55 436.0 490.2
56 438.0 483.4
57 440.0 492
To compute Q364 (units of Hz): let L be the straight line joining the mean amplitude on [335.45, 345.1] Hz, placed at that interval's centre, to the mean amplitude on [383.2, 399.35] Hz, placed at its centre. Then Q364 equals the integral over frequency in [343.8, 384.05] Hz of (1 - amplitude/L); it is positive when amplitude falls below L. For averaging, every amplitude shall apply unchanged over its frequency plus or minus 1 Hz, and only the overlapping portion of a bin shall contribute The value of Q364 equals 1.4 Hz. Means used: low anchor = 439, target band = 443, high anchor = 480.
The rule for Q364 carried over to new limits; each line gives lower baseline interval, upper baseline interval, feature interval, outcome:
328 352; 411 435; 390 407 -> -0.8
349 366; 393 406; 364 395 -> -1.1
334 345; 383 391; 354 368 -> 0.7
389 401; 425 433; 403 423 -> 0.6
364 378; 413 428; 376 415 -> -1.6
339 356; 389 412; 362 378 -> -0.5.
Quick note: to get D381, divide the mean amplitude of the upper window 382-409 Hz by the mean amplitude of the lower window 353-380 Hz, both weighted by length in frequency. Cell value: 1.05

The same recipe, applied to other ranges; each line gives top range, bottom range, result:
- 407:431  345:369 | 1.04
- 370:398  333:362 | 1.10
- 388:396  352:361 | 1.12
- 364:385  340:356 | 1.10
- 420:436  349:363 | 1.05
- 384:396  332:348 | 1.10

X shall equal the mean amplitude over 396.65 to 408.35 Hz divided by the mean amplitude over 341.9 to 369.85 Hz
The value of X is 1.07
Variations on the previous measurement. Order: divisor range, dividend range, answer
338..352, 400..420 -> 1.07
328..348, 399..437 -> 1.01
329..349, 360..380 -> 1.02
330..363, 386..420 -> 1.06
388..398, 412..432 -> 0.94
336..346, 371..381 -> 1.05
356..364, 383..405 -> 1.07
